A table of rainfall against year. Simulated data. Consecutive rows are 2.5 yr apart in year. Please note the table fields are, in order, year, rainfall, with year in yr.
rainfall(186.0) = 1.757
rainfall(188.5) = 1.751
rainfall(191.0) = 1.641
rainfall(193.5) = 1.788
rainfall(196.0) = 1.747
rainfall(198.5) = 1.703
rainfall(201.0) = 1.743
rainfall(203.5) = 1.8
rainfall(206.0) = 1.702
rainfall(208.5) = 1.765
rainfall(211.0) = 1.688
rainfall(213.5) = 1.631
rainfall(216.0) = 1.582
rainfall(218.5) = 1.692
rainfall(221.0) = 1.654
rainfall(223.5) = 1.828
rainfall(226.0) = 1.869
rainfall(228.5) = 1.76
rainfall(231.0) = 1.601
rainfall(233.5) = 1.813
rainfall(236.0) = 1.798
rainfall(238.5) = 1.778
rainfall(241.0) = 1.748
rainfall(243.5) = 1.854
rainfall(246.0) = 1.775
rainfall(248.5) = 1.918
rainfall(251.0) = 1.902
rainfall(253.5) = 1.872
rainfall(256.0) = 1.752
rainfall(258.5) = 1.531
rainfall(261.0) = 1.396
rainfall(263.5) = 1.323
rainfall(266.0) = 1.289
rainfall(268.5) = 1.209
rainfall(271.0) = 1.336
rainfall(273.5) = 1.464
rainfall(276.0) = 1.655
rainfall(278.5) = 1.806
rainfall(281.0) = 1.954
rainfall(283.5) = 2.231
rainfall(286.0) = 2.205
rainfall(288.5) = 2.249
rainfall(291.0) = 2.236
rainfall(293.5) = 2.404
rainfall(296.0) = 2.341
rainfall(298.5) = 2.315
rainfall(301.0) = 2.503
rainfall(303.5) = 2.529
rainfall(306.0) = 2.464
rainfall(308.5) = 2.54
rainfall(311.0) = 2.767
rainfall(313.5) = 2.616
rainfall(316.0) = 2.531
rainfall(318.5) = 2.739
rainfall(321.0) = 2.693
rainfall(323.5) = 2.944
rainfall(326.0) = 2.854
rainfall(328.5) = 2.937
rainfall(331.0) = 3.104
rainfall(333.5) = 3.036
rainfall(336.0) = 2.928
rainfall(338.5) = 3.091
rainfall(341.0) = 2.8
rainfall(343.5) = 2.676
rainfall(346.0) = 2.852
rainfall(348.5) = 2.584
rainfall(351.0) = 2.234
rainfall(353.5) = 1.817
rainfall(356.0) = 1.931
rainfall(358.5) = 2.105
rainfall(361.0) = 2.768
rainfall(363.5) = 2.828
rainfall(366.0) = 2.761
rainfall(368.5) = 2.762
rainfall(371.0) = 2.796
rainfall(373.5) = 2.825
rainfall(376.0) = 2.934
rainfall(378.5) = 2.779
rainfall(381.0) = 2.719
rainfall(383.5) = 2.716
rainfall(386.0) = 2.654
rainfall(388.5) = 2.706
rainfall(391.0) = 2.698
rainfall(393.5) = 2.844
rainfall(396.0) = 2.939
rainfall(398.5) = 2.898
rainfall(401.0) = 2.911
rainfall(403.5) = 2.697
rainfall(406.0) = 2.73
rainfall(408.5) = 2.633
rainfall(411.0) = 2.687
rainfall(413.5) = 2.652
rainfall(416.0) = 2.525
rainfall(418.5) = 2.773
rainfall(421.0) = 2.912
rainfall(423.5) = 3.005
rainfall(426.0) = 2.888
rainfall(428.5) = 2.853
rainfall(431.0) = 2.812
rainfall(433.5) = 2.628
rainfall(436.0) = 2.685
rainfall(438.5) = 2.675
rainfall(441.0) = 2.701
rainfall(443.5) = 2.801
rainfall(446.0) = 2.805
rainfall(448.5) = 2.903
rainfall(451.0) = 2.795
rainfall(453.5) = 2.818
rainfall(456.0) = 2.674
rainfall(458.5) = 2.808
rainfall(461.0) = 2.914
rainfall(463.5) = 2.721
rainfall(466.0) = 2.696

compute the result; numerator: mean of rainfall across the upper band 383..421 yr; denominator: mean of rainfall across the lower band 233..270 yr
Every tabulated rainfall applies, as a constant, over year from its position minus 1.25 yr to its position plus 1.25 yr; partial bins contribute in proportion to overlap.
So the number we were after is 1.65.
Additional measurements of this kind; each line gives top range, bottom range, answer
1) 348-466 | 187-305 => 1.49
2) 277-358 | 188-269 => 1.49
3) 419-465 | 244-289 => 1.64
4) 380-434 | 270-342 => 1.13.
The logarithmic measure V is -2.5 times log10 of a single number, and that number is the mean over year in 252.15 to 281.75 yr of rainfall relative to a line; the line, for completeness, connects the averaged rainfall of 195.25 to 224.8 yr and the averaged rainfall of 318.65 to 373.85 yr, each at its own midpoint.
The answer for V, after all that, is 0.35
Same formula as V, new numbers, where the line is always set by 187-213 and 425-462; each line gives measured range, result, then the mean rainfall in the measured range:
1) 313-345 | -0.238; 2.85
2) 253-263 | 0.233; 1.6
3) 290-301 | -0.098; 2.35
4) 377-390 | -0.081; 2.72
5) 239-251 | 0.055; 1.83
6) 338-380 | -0.084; 2.61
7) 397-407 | -0.085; 2.81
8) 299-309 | -0.145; 2.49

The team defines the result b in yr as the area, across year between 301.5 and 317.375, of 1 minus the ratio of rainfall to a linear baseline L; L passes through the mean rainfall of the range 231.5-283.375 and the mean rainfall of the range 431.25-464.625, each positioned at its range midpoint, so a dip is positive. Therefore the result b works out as -4.87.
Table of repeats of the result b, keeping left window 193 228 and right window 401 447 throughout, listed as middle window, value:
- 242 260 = 1.2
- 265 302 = 2.5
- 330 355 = -3.7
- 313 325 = -2.5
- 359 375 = -1.8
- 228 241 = 0.7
